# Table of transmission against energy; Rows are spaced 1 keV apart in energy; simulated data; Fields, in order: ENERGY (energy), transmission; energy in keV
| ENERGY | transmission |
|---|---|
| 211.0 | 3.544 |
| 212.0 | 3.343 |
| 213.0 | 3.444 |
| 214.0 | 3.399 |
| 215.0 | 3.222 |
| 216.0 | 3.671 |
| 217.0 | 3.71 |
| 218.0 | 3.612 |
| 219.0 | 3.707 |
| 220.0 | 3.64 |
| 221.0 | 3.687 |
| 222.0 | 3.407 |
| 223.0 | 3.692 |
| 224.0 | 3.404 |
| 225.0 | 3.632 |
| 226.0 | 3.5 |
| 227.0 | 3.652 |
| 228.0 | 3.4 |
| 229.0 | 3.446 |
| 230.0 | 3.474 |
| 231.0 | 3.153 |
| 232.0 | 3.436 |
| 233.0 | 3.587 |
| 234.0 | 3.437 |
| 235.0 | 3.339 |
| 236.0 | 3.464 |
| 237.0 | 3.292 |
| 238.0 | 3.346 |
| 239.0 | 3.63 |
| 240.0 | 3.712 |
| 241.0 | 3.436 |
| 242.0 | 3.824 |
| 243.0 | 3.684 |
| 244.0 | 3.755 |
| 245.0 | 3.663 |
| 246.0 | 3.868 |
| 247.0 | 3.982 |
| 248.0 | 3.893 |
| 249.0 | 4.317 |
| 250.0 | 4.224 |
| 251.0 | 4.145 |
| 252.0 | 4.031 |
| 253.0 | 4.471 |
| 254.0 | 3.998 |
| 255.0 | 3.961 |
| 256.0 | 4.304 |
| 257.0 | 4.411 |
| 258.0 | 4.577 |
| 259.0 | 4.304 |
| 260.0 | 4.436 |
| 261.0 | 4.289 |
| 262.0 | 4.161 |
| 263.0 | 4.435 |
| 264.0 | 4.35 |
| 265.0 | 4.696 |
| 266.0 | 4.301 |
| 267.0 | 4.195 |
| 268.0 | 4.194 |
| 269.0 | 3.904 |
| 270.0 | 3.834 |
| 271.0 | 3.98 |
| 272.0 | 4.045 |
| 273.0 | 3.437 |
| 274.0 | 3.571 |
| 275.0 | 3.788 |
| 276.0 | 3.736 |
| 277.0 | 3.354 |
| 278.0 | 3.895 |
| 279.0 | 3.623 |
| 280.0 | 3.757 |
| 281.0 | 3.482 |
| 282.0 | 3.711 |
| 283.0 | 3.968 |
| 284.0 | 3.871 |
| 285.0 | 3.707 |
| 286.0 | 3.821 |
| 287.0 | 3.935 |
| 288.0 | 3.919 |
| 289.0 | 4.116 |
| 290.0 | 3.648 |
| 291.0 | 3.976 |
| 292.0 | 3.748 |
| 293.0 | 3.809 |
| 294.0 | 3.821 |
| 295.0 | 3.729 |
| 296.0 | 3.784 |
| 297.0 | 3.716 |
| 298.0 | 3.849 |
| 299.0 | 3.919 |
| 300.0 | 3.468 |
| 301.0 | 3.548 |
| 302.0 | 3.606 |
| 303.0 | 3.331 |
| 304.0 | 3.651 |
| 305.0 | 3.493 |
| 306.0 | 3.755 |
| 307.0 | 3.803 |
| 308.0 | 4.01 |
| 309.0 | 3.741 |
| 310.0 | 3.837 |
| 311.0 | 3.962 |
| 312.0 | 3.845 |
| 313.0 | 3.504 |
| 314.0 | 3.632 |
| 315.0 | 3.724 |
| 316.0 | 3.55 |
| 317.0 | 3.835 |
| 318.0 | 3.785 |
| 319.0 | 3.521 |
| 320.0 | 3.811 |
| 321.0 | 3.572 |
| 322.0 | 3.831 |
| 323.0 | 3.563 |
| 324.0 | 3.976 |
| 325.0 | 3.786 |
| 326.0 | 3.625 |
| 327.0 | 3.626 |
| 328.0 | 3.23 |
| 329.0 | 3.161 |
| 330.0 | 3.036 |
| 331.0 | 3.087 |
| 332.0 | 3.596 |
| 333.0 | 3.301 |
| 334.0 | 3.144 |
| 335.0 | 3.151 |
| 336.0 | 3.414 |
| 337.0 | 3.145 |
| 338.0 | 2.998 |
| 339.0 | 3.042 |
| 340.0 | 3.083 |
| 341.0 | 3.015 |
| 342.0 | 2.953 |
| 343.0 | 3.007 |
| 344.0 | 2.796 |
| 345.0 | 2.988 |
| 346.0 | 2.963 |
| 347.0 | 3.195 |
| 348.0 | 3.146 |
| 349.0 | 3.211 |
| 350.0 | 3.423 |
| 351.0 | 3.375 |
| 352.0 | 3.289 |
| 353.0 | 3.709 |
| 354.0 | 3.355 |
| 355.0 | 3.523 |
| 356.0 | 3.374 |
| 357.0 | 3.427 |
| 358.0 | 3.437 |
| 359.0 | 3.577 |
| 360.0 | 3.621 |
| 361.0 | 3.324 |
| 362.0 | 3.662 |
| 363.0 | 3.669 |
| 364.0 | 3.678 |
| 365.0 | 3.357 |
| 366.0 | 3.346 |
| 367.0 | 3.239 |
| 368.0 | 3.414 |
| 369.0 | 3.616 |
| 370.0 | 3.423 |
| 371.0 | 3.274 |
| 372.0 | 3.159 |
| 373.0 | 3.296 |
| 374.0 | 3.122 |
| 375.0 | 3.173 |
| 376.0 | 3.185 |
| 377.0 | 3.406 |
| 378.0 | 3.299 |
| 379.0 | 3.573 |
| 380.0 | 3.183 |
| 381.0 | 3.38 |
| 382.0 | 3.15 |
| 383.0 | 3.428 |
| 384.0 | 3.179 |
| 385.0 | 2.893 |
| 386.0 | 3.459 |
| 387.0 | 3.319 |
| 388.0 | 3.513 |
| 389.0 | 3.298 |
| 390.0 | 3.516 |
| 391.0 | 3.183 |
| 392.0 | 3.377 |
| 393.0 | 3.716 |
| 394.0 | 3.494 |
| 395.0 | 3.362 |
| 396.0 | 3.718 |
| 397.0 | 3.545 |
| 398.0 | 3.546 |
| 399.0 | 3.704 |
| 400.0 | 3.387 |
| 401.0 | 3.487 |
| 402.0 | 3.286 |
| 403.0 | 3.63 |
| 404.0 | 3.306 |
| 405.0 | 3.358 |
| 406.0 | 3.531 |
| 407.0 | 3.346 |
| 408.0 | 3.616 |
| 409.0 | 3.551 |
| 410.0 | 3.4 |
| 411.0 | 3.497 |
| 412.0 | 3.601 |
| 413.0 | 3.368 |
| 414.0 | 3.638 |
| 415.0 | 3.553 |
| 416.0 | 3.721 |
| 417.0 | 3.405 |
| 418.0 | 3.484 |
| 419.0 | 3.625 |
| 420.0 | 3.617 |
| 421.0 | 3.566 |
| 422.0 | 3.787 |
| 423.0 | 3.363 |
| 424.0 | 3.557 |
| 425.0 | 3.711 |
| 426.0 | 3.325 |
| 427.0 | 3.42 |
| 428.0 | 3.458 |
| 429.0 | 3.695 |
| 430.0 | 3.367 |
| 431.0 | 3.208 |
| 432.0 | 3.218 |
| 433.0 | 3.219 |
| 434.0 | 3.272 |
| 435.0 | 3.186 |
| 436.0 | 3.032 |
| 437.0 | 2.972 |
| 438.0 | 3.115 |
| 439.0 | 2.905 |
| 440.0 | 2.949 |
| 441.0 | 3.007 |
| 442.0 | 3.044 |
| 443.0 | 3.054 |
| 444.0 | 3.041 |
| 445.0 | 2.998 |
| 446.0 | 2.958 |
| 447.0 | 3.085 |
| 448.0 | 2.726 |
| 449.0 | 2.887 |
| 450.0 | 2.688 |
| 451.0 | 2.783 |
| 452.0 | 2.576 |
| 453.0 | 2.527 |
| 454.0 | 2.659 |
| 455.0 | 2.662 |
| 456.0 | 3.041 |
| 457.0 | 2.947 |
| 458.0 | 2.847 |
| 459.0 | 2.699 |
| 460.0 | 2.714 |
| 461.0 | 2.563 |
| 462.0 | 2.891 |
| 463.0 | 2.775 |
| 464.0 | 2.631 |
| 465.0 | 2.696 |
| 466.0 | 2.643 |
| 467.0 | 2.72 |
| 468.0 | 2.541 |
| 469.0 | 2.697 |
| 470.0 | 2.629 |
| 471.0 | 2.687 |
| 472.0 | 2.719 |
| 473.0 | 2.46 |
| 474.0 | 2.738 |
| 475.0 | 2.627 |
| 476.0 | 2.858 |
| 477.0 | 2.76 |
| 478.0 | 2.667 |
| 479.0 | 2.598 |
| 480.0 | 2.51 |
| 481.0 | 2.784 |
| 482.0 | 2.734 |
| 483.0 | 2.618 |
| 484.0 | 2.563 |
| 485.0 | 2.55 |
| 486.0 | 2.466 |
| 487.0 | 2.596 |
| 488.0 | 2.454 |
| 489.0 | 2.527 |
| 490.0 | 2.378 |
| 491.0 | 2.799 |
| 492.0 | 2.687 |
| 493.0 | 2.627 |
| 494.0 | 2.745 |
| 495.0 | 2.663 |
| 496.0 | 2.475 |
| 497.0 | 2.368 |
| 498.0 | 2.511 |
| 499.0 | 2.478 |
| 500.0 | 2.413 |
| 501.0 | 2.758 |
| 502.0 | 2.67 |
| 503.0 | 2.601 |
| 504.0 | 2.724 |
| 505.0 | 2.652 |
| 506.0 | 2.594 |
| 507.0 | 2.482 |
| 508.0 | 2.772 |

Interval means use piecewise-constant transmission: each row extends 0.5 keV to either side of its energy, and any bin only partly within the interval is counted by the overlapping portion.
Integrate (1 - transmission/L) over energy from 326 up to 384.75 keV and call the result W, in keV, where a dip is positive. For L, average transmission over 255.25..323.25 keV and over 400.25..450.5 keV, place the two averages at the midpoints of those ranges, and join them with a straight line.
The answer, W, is 4.9 keV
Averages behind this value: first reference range 3.86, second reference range 3.32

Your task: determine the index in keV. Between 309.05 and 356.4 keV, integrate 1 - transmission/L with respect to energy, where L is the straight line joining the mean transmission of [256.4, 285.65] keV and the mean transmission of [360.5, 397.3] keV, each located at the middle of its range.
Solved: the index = 3.2 keV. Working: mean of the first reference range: 4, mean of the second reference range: 3.38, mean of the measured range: 3.4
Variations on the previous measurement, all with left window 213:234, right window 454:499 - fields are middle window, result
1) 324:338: -0.8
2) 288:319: -4.7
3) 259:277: -3.7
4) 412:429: -4.2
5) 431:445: -1.5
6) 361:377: -1.9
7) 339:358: -0.8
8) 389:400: -2.1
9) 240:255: -2.2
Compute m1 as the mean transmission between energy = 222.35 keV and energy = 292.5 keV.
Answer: 3.85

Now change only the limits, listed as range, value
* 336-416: 3.36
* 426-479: 2.89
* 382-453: 3.32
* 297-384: 3.43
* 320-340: 3.39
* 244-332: 3.84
